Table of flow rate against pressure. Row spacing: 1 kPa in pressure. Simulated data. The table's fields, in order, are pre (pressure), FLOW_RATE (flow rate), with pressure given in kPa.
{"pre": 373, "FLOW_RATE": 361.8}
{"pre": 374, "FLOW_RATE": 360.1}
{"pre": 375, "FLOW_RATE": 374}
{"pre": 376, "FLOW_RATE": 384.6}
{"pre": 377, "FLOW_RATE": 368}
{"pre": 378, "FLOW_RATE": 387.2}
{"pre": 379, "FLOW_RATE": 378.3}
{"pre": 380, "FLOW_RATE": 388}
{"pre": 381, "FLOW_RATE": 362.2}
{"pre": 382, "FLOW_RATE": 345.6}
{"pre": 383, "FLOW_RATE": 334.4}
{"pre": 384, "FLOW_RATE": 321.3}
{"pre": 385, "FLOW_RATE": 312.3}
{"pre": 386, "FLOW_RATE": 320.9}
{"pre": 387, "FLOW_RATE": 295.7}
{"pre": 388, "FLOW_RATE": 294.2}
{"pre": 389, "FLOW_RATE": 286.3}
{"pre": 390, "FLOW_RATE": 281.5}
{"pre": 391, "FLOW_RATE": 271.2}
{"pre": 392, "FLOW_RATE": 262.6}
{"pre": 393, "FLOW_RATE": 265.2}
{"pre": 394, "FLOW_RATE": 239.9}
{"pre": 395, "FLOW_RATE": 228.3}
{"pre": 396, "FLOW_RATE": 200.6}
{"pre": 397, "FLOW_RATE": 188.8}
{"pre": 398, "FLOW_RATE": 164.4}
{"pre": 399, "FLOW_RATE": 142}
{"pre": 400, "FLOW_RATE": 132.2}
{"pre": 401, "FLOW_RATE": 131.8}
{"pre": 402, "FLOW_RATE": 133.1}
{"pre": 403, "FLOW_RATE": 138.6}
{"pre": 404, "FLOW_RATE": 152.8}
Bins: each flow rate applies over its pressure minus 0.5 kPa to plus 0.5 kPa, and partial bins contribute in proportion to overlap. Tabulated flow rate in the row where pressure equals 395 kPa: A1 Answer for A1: 228.3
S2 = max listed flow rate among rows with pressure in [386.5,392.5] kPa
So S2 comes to 295.7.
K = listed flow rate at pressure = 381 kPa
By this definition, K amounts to 362.2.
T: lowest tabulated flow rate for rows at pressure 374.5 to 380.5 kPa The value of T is 368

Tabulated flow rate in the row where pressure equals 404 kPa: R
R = 152.8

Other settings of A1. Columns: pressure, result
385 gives 312.3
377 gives 368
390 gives 281.5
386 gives 320.9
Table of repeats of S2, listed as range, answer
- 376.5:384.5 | 388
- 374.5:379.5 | 387.2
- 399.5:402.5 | 133.1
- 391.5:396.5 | 265.2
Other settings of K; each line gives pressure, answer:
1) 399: 142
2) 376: 384.6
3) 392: 262.6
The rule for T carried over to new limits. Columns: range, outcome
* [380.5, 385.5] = 312.3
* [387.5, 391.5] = 271.2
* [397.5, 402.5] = 131.8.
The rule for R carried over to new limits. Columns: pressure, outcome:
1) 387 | 295.7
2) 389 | 286.3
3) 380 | 388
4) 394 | 239.9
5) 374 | 360.1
